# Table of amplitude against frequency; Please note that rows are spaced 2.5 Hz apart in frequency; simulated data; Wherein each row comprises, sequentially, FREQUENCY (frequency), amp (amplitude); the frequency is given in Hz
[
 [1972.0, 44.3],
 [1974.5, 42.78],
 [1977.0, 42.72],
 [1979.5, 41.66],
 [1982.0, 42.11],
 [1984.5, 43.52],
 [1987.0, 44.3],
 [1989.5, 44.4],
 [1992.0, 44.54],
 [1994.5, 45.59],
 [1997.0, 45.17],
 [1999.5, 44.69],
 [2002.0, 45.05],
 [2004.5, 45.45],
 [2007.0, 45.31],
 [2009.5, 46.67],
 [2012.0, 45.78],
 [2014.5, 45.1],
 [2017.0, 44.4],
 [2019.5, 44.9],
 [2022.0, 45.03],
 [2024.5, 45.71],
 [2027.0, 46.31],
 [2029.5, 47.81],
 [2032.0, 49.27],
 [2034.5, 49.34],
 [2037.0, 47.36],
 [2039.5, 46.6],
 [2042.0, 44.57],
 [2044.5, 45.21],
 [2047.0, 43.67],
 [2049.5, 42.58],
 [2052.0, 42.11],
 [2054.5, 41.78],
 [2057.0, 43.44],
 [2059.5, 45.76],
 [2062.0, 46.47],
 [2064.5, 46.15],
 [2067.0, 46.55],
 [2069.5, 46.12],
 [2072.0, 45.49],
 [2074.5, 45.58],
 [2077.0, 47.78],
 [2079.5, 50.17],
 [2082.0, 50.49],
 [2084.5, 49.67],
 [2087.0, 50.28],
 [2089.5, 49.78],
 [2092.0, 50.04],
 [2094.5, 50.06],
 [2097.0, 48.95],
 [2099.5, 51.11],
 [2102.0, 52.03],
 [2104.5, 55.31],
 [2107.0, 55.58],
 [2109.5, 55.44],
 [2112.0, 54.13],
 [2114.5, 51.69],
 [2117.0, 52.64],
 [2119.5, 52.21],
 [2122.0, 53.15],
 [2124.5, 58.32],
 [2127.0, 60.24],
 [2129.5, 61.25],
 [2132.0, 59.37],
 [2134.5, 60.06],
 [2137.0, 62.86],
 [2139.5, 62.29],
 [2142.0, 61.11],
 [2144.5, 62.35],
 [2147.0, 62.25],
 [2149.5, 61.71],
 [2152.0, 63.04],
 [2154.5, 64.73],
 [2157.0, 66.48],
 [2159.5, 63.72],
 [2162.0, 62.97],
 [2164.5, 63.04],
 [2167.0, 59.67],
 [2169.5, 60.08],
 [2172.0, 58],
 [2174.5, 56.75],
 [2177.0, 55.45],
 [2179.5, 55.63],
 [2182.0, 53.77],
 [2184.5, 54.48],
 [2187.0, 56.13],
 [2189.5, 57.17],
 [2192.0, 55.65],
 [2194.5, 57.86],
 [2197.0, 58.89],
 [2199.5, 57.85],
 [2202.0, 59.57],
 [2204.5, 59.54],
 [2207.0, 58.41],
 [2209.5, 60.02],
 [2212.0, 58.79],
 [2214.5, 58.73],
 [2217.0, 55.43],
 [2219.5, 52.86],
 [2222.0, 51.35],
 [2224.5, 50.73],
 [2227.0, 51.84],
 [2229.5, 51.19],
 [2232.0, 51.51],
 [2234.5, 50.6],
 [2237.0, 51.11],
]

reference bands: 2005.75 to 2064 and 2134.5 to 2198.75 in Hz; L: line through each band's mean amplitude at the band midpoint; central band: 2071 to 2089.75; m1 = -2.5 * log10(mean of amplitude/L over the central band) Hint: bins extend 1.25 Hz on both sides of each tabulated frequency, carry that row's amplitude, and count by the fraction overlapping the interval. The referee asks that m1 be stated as 0.04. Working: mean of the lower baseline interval 45.5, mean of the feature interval 48.6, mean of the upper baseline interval 59.8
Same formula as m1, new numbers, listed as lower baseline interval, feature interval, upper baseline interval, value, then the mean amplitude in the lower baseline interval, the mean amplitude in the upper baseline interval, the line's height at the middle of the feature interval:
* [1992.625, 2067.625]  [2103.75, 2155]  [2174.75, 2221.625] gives -0.12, 45.4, 56.9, 52.2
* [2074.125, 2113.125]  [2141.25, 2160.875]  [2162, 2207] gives -0.14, 51.1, 57.8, 55.3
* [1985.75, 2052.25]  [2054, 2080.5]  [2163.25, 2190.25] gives 0.07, 45.5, 57.3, 49.1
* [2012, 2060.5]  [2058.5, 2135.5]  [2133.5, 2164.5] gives 0.06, 45.3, 62.8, 54.8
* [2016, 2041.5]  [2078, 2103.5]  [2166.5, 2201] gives 0.01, 46.6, 56.9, 50.7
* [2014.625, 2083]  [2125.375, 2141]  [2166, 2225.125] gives -0.17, 45.9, 56.8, 52.2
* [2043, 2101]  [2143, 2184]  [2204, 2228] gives -0.15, 46.9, 55.7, 52.5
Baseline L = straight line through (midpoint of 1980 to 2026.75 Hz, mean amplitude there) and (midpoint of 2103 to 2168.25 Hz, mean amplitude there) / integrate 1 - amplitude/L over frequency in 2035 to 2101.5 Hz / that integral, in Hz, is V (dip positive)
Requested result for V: 6.5 Hz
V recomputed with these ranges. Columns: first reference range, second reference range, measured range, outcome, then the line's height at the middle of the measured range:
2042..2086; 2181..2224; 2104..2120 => -1.4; 49.6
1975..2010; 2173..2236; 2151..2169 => -3.4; 53.2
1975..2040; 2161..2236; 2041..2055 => 1.3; 47.7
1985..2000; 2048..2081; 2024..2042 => -0.9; 45.1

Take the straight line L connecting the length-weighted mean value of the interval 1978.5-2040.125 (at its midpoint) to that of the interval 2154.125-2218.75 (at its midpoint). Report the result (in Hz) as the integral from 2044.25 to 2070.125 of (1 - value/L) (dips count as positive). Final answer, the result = 2.41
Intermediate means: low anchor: 45.4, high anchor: 58.7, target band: 44.5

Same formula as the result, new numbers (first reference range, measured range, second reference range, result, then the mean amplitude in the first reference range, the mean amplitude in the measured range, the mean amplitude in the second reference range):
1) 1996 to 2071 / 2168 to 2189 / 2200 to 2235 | -1.28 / 45.5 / 56.4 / 55.2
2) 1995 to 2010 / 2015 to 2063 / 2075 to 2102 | 1.87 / 45.3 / 45.4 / 49.8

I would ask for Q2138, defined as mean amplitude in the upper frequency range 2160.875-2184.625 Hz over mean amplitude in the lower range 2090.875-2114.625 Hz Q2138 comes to 1.1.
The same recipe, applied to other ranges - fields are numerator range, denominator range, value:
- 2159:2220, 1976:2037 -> 1.28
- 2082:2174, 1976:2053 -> 1.27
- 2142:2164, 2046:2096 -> 1.35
